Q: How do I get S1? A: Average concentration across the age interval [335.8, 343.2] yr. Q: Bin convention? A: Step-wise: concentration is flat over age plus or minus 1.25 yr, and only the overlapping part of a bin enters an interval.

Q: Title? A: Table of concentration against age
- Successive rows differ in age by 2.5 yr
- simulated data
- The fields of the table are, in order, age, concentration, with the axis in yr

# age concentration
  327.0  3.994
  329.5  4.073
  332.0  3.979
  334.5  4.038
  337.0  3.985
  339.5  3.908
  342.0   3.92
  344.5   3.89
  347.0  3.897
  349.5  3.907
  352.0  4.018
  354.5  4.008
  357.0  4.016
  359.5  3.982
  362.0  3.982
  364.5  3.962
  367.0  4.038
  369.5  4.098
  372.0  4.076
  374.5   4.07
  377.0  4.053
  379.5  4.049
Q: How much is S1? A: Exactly 3.94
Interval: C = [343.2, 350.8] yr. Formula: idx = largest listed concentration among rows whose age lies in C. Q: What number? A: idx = 3.907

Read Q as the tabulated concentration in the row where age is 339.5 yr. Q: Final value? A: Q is 3.908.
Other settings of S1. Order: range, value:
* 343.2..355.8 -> 3.94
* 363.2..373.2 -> 4.04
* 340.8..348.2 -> 3.9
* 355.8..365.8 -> 3.99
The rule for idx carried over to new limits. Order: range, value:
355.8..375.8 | 4.098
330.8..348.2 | 4.038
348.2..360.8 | 4.018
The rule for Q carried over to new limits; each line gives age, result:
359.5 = 3.982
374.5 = 4.07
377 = 4.053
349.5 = 3.907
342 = 3.92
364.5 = 3.962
